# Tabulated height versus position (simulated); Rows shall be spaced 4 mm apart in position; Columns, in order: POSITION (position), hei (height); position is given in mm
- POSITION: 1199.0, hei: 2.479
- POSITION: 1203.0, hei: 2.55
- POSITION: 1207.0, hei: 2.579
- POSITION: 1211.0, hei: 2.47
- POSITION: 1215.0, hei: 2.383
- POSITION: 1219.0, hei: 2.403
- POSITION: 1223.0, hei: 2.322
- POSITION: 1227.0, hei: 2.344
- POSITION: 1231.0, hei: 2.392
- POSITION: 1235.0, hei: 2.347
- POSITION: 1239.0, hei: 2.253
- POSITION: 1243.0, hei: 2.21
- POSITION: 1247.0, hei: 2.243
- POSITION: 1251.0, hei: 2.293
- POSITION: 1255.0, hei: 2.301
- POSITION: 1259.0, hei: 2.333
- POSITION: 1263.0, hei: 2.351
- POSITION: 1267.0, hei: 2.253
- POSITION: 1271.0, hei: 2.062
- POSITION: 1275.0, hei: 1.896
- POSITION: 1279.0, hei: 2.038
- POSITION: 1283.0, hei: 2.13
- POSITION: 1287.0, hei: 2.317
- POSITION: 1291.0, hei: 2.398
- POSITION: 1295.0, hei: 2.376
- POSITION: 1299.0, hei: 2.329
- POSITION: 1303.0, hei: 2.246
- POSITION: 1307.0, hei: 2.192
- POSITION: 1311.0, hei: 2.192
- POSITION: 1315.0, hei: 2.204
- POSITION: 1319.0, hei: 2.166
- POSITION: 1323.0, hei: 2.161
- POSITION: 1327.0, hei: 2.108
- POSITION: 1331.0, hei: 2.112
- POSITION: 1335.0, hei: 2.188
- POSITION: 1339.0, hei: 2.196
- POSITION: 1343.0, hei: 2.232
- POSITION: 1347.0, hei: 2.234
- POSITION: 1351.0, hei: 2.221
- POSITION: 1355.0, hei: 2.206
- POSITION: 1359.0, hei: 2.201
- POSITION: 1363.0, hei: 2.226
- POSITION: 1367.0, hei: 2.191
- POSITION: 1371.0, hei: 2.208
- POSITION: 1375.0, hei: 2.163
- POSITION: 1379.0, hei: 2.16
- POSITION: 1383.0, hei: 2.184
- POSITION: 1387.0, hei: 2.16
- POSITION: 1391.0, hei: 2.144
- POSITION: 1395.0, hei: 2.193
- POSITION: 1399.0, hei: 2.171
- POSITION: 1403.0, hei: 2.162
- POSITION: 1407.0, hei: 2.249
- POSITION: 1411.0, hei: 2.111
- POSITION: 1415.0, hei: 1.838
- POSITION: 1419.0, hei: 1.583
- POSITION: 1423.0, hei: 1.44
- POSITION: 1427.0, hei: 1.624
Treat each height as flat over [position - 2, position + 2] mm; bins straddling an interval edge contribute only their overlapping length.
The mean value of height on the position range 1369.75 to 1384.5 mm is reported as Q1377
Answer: 2.18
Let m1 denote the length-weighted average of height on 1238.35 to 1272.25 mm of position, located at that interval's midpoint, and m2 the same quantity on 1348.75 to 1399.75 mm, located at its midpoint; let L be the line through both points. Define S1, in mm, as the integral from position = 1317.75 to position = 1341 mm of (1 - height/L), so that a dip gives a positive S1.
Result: 0.6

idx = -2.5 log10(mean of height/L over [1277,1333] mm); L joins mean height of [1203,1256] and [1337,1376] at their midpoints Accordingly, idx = 0.03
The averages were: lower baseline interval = 2.36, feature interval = 2.21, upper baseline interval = 2.21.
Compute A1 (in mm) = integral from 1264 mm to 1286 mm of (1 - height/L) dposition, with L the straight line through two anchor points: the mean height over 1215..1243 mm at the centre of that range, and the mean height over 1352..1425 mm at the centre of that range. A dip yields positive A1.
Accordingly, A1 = 1.6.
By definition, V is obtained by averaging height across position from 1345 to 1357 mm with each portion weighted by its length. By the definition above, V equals 2.22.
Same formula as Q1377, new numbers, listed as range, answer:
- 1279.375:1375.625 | 2.21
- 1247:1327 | 2.22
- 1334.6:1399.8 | 2.19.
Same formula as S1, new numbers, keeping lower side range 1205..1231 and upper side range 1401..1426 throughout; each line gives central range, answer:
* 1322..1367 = -2.6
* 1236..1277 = 1.6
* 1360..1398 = -3.9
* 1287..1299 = -0.8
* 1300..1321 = -0.4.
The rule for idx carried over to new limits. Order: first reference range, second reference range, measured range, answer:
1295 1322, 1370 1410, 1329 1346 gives 0.01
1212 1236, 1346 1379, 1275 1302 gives 0.03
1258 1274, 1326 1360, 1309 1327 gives 0.01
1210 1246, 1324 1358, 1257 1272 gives 0.01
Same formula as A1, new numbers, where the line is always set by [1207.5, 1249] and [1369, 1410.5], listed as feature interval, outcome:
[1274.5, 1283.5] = 1.1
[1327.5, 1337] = 0.4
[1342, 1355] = 0.0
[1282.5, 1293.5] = -0.1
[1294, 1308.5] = -0.1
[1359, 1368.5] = 0.0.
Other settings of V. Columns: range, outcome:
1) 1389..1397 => 2.17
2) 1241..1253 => 2.25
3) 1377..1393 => 2.16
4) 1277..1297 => 2.25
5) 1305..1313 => 2.19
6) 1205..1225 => 2.43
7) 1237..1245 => 2.23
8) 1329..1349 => 2.19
